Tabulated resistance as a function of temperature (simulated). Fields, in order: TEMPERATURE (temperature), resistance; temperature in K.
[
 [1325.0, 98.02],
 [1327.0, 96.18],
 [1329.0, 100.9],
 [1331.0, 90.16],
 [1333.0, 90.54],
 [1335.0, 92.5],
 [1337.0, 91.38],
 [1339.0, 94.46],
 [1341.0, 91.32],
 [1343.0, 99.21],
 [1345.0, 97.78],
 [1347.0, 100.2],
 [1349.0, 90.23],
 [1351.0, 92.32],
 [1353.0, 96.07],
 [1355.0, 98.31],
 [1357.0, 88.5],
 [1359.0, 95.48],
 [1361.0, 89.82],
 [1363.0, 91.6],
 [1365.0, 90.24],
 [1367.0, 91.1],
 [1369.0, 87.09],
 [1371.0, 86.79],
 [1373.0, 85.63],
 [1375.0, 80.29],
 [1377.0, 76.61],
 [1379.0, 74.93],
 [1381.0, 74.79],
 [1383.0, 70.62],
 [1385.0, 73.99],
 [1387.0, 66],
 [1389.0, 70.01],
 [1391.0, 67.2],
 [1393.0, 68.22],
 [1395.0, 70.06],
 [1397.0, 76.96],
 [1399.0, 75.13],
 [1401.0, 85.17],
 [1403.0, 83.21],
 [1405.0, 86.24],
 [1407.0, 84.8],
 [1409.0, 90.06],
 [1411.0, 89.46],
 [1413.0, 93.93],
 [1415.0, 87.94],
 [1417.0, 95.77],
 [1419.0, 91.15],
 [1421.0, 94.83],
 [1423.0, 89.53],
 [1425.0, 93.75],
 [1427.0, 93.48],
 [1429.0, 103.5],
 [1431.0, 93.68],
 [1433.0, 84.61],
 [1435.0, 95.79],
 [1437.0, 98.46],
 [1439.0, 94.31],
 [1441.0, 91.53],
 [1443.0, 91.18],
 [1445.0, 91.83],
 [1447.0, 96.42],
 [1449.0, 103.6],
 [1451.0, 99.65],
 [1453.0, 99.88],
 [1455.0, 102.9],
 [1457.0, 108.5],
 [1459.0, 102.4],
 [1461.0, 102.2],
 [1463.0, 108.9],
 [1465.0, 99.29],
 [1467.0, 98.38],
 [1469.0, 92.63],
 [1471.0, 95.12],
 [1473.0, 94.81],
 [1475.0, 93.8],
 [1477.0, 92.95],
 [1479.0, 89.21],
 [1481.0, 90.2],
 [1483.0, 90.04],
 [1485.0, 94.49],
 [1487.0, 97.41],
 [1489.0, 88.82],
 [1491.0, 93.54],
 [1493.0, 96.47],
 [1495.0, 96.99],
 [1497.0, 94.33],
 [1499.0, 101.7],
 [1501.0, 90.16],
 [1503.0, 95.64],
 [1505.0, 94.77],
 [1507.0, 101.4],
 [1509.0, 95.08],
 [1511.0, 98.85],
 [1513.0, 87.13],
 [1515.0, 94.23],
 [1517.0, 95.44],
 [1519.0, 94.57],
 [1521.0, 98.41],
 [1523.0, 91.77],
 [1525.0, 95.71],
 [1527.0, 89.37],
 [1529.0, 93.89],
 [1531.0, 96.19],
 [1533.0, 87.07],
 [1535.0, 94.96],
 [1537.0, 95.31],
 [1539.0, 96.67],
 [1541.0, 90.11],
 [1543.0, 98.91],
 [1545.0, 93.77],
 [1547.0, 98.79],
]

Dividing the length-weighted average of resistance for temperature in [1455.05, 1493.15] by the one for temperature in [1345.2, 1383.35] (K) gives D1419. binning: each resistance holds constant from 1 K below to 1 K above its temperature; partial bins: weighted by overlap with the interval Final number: 1.10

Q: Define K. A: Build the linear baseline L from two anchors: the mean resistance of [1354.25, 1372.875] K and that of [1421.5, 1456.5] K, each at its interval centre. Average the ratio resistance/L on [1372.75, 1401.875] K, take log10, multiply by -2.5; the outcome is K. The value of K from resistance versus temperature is 0.239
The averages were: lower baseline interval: 90.6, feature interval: 74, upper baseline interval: 95.7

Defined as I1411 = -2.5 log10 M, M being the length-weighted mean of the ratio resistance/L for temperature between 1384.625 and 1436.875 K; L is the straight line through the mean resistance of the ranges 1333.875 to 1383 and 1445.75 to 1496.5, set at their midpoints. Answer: 0.10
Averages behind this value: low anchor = 89.5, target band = 85.1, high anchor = 97.1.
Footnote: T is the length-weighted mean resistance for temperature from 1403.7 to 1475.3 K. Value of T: 95.4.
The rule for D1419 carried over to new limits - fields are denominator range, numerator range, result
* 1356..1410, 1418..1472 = 1.20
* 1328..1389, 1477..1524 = 1.07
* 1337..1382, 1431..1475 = 1.09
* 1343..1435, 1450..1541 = 1.11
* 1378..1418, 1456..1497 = 1.22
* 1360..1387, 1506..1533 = 1.15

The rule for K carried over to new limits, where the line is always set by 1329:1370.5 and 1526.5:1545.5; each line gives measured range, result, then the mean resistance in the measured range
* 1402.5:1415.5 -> 0.06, 88.1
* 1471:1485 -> 0.01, 92.3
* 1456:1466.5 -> -0.12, 104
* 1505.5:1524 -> -0.02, 95.2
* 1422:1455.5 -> -0.02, 95.4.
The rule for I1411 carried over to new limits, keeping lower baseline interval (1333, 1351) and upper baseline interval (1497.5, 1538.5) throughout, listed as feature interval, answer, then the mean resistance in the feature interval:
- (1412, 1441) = 0.01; 93.6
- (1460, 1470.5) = -0.06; 100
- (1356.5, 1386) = 0.13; 83.8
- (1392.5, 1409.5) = 0.18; 80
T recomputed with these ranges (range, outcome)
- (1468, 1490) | 92.7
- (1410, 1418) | 91.8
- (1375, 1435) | 83.1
